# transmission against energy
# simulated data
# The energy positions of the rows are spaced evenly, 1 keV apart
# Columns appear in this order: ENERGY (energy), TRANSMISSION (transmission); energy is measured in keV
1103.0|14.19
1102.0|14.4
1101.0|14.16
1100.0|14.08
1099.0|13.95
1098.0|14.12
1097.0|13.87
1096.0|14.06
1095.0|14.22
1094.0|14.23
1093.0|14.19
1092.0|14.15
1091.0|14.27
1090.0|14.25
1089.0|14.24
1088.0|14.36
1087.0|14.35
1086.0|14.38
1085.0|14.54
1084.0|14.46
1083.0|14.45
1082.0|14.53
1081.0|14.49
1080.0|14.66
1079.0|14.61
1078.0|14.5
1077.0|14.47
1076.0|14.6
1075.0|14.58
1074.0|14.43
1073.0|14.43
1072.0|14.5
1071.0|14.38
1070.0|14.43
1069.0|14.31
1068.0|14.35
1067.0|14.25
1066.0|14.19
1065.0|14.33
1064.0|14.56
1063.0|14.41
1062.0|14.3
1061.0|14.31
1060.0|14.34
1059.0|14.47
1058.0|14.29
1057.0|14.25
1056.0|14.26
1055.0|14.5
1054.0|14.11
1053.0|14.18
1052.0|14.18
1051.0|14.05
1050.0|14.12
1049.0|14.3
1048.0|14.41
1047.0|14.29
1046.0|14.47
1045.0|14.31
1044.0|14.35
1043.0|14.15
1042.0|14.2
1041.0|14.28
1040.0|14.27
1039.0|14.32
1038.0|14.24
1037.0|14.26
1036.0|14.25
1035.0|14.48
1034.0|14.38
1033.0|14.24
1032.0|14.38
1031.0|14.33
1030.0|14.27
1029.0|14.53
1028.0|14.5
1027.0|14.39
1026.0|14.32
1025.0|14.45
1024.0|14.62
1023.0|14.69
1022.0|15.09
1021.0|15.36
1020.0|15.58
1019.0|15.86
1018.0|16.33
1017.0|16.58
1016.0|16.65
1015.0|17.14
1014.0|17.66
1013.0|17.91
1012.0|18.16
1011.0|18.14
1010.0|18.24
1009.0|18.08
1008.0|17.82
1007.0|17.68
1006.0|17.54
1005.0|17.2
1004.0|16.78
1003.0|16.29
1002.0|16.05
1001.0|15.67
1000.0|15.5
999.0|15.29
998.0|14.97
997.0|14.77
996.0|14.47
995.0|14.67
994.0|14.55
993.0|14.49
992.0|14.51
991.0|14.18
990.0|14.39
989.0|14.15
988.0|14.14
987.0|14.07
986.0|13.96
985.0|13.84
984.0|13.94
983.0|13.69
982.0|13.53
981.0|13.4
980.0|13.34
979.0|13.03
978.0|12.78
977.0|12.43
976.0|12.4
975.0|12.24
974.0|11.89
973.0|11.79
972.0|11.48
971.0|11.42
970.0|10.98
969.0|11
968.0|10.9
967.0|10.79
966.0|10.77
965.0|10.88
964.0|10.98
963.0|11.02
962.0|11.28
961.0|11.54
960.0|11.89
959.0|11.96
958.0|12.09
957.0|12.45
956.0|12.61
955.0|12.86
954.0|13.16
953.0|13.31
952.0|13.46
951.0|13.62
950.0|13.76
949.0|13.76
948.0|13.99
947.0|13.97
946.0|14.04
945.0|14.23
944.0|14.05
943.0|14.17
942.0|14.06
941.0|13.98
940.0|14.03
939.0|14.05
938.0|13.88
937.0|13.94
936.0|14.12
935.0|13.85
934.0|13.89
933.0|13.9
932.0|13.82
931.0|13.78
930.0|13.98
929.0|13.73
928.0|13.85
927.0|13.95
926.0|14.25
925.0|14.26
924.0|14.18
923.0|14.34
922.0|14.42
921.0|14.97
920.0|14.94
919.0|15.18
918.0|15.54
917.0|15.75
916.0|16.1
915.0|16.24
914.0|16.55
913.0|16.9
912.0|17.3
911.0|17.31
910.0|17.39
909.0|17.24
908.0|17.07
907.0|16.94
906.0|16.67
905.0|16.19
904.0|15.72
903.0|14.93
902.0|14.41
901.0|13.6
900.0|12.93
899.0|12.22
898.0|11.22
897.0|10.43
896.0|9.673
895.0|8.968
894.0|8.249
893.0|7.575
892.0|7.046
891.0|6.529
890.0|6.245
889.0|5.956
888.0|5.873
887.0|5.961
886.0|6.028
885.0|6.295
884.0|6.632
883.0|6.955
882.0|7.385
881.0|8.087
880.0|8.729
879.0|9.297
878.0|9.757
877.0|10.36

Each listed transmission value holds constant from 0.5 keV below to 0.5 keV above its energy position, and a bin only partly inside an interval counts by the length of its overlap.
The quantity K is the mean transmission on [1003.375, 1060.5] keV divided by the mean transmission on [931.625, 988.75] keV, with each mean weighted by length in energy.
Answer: 1.18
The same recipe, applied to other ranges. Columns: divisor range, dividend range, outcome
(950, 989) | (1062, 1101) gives 1.15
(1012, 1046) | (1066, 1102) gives 0.95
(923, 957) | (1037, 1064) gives 1.03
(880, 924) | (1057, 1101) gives 1.17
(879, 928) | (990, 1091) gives 1.22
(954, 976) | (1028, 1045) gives 1.23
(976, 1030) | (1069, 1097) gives 0.94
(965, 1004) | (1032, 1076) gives 1.06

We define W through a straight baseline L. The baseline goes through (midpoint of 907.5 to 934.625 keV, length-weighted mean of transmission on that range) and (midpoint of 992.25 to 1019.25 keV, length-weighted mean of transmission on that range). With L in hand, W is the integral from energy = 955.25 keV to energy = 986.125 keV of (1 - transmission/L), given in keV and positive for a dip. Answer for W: 7.4 keV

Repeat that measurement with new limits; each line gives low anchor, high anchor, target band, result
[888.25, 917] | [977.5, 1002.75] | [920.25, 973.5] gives 2.4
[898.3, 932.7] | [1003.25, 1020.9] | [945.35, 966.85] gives 4.7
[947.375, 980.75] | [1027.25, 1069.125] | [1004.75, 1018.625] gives -4.3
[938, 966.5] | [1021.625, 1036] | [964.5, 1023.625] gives -3.4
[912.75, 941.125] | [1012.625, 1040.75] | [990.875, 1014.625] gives -2.1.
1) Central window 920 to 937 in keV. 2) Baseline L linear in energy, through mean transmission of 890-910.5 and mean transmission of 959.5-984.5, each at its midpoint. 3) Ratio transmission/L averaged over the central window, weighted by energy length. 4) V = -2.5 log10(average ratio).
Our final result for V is -0.14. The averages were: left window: 12.6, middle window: 14.1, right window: 12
